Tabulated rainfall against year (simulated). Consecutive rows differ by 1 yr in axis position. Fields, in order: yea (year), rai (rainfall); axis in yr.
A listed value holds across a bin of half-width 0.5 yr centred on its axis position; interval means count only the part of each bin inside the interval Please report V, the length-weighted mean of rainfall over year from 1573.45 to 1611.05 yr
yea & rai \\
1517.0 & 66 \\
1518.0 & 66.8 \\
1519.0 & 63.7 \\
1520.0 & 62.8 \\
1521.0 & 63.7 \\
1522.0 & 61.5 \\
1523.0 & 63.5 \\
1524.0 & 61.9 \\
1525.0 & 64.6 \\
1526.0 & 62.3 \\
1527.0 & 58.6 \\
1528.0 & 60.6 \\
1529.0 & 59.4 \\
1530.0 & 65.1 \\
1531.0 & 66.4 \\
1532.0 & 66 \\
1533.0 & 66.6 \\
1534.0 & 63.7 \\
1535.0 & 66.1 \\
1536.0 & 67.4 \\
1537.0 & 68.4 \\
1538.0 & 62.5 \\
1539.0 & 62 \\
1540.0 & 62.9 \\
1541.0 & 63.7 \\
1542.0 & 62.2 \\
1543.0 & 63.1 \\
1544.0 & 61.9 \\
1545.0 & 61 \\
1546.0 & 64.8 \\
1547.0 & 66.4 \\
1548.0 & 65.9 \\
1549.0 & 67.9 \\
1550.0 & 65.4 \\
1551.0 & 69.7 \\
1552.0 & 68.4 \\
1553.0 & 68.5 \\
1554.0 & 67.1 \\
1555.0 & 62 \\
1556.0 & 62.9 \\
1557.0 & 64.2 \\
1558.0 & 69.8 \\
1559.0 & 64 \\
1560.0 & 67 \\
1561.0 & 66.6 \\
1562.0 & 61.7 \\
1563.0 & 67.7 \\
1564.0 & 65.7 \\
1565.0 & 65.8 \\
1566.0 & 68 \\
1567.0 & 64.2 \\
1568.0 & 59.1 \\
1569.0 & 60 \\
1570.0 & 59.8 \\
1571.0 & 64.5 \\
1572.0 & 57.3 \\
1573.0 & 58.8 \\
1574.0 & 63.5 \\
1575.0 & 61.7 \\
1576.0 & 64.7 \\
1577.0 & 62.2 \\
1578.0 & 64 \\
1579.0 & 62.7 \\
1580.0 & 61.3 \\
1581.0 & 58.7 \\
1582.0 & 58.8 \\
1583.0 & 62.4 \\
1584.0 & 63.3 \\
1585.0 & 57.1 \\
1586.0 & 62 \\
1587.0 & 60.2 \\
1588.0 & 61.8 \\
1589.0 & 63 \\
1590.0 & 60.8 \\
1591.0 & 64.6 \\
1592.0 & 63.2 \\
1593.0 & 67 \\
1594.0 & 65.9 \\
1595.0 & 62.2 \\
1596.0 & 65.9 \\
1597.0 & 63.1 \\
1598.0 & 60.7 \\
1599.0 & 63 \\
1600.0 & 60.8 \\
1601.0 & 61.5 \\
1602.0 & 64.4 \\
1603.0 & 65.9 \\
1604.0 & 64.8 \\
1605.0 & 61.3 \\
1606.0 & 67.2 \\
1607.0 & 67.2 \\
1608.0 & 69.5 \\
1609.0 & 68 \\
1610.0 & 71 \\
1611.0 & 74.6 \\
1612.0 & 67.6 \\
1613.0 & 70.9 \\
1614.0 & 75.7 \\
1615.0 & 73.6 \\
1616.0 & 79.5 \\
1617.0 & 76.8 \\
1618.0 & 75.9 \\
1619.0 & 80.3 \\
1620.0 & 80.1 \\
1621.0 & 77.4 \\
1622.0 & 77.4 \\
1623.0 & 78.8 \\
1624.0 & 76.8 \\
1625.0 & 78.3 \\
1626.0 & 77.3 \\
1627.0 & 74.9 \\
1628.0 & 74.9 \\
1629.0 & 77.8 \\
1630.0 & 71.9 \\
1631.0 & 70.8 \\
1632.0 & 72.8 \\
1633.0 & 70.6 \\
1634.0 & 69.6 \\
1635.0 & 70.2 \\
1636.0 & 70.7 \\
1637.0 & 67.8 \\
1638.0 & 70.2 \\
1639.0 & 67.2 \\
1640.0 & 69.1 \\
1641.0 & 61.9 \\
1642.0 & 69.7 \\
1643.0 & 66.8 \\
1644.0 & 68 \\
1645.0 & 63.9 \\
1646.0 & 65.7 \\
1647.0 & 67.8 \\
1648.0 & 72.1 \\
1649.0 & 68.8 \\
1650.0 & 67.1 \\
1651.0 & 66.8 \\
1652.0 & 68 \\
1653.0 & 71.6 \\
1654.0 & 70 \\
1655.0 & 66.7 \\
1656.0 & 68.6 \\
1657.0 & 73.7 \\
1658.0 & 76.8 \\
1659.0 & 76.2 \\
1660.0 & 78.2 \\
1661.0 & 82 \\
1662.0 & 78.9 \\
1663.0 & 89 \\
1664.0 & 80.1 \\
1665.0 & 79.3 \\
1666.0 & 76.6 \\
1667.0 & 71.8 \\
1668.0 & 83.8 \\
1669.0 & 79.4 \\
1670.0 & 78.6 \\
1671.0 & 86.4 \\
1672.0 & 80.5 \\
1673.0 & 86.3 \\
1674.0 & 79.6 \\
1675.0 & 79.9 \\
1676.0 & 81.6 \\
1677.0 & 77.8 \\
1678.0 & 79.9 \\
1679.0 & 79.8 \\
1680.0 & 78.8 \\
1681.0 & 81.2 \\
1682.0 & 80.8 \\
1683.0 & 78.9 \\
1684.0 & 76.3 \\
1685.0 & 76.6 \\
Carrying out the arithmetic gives 63.5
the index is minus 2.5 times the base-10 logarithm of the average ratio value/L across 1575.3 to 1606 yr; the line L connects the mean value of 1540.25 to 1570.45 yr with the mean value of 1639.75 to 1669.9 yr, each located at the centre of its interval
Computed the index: 0.083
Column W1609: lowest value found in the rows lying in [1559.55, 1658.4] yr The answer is 57.1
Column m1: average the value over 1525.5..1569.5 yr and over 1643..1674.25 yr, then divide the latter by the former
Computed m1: 1.2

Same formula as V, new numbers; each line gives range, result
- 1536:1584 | 63.9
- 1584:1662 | 69.5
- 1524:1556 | 64.5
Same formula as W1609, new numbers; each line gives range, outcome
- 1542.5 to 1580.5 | 57.3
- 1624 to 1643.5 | 61.9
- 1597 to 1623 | 60.7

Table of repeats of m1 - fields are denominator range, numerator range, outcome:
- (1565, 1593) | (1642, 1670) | 1.18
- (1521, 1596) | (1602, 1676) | 1.15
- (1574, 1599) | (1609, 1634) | 1.20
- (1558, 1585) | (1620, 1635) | 1.19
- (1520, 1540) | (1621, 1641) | 1.14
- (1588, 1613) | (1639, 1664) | 1.09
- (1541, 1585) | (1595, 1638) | 1.11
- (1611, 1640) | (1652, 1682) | 1.06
